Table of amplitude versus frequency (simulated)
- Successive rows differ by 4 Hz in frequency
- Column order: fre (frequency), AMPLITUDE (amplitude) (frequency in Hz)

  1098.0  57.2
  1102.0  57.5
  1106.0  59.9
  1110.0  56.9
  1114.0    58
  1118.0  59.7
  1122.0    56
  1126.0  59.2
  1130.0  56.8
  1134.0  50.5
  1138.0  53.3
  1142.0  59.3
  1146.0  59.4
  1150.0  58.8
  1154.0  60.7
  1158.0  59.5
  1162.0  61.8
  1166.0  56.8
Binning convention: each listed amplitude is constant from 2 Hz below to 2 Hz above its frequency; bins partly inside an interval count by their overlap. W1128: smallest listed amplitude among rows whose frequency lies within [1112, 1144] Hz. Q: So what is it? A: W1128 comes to 50.5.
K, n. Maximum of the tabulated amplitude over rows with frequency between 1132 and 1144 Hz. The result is 59.3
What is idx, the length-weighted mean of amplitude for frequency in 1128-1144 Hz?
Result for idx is 55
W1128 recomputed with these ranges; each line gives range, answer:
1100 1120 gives 56.9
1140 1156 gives 58.8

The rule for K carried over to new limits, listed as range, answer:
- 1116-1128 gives 59.7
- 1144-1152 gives 59.4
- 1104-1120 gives 59.9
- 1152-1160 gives 60.7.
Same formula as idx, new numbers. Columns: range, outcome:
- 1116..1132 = 57.9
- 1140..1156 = 59.5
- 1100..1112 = 58.1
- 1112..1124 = 57.9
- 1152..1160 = 60.1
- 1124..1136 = 55.5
